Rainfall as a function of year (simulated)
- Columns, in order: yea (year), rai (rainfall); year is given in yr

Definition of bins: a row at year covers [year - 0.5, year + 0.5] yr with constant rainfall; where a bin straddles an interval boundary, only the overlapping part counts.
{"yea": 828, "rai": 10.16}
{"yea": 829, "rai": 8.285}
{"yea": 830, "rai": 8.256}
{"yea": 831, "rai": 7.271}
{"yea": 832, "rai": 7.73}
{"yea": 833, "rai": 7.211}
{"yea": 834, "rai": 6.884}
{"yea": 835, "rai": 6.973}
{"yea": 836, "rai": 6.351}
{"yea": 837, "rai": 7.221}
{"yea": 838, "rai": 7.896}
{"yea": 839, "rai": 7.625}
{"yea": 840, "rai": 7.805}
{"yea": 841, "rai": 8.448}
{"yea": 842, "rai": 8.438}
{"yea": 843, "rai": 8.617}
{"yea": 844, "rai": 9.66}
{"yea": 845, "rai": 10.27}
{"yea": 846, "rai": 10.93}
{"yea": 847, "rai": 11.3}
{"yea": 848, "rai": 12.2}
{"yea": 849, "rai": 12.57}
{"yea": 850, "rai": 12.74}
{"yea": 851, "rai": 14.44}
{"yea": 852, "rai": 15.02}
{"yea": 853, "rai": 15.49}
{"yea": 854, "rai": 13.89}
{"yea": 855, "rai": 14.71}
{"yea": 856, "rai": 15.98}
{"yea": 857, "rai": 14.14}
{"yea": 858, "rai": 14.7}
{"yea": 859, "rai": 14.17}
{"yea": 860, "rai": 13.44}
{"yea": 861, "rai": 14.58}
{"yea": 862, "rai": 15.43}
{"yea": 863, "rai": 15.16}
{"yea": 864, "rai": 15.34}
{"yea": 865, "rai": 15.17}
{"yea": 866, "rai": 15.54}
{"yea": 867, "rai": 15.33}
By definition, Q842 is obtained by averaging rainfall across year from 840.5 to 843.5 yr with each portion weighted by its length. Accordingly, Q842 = 8.5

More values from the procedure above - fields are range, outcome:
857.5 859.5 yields 14.4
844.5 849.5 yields 11.5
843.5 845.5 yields 9.96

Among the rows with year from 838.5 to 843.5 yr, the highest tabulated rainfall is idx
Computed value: 8.617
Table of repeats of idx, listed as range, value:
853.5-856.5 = 15.98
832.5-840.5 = 7.896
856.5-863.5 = 15.43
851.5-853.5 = 15.49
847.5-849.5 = 12.57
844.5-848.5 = 12.2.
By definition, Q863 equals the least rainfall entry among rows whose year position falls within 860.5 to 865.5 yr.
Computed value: 14.58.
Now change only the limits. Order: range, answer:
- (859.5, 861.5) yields 13.44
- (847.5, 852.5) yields 12.2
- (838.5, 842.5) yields 7.625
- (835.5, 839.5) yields 6.351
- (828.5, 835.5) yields 6.884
